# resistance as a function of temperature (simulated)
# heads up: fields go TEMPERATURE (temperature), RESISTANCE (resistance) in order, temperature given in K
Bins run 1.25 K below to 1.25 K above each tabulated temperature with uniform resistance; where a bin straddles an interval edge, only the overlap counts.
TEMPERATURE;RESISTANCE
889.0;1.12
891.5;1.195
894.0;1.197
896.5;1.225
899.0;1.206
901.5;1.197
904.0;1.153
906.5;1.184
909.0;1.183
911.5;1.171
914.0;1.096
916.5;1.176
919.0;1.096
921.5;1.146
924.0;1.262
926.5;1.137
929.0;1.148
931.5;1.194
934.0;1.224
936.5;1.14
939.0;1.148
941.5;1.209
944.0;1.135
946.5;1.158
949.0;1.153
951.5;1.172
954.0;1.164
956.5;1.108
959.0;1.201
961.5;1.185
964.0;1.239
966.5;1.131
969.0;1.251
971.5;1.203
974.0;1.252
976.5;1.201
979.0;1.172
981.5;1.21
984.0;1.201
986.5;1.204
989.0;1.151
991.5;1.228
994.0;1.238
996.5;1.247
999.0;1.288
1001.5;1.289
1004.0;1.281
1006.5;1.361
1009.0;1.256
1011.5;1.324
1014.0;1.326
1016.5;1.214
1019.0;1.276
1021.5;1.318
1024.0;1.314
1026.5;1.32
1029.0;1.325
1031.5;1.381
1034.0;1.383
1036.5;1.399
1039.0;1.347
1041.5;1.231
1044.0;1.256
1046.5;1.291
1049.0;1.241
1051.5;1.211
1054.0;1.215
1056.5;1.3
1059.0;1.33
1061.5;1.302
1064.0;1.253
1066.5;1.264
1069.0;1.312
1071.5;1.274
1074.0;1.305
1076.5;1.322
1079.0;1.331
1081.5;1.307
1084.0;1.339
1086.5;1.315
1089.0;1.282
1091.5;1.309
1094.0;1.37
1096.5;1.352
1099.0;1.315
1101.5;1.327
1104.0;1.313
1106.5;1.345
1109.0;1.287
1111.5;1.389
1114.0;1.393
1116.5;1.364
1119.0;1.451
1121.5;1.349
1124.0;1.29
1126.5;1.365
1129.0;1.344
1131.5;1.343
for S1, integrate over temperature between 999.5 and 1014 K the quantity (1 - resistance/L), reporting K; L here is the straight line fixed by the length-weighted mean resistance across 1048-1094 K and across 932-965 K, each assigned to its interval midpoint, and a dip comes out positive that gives -0.88 K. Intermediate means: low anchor 1.17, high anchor 1.29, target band 1.3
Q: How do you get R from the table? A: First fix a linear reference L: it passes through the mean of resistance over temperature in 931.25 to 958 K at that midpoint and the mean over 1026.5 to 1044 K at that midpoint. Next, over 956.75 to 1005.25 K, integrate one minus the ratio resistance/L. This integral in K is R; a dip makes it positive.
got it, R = 0.6 K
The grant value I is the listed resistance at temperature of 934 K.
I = 1.224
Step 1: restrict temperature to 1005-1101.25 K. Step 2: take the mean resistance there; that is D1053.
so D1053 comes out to 1.3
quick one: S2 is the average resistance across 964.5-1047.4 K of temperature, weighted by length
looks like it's 1.27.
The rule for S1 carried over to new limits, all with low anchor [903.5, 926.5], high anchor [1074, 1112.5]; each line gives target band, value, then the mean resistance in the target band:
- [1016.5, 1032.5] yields -0.6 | 1.31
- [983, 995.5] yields 0.3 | 1.21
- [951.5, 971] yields 0.4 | 1.18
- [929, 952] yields 0.3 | 1.17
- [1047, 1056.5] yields 0.4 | 1.24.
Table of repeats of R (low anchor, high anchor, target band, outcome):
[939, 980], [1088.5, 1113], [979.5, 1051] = -2.25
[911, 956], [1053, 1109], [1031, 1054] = -0.50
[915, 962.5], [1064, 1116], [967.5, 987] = -0.09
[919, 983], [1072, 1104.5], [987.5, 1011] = -0.60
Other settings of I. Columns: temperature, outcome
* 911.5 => 1.171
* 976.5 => 1.201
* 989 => 1.151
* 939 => 1.148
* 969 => 1.251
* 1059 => 1.33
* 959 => 1.201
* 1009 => 1.256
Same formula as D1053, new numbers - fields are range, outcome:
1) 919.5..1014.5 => 1.21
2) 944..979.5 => 1.18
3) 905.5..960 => 1.16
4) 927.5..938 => 1.17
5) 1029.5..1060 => 1.3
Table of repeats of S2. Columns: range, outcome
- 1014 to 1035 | 1.32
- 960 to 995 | 1.2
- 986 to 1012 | 1.26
